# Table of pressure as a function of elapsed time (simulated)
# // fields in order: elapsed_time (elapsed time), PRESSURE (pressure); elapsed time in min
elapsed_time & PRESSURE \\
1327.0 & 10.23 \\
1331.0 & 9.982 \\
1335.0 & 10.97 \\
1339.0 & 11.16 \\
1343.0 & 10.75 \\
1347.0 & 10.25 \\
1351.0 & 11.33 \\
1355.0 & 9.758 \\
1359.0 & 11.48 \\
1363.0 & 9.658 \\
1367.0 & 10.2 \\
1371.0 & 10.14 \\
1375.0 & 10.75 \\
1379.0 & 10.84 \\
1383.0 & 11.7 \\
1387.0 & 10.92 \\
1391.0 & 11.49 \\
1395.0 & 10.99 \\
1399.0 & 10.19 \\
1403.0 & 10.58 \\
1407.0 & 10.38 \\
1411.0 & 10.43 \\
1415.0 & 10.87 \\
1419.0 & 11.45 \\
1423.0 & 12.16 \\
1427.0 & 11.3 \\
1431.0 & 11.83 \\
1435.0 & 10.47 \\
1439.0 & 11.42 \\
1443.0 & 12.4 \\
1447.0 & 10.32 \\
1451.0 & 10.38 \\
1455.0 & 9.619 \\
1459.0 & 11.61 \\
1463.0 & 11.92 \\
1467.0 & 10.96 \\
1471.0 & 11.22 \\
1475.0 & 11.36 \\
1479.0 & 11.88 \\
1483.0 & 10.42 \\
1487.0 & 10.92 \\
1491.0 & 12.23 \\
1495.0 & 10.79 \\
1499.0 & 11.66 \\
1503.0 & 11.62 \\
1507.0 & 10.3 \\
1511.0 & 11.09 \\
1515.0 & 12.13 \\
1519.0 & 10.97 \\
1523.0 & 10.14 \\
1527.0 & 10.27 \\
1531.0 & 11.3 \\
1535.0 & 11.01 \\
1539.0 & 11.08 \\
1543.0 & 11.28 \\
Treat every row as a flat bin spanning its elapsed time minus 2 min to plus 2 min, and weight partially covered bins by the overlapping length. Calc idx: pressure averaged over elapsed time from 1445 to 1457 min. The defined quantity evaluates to 10.1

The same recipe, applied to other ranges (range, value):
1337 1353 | 10.9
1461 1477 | 11.4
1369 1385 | 10.9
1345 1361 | 10.7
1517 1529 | 10.5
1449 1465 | 10.9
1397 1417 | 10.5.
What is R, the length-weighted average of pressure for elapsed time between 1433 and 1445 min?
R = 11.4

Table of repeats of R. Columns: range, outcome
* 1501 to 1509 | 11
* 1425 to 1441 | 11.3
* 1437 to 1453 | 11.1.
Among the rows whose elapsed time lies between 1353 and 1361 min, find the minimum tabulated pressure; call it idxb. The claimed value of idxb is 9.758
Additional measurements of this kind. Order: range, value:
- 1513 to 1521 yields 10.97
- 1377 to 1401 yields 10.19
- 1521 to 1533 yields 10.14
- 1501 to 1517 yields 10.3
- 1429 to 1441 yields 10.47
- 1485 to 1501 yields 10.79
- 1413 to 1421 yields 10.87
